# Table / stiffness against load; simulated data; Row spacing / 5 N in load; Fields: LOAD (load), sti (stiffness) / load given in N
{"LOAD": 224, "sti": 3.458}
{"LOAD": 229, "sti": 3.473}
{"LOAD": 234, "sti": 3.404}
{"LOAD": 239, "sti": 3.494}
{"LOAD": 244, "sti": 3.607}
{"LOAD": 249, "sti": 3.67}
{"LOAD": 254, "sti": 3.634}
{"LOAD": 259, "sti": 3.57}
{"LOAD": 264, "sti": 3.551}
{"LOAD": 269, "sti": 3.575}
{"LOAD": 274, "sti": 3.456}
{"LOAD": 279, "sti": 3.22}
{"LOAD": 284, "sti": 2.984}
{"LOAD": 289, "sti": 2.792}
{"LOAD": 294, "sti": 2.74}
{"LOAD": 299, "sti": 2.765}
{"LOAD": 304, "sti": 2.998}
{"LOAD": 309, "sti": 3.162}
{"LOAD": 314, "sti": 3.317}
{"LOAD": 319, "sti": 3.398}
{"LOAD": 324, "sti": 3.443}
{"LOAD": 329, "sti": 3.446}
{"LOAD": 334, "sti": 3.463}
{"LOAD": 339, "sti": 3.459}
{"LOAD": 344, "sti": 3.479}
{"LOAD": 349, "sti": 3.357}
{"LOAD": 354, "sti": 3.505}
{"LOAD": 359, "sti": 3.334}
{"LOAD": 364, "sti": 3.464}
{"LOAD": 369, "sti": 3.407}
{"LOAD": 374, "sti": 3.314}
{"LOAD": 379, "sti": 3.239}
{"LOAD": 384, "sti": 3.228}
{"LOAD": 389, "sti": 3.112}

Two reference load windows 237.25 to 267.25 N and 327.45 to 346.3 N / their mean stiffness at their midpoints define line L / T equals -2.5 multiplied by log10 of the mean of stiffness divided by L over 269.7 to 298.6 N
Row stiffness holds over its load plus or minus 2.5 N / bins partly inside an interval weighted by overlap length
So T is 0.162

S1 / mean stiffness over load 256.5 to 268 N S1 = 3.56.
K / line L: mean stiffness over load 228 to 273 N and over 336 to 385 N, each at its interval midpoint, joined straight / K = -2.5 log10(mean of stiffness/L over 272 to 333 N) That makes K 0.11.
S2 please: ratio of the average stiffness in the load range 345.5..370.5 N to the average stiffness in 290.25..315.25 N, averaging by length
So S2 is 1.2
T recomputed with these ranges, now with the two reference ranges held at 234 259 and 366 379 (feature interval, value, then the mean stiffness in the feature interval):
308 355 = 0.00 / 3.41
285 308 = 0.22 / 2.86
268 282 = 0.04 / 3.38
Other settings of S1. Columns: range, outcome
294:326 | 3.14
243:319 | 3.27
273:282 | 3.3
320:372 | 3.43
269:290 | 3.19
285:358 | 3.23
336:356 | 3.45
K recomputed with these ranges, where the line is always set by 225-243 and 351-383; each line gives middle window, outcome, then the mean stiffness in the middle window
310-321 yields 0.03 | 3.33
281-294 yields 0.19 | 2.87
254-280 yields -0.02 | 3.5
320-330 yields -0.01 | 3.44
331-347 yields -0.02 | 3.46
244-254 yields -0.06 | 3.65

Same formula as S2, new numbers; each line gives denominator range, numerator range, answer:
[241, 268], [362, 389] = 0.92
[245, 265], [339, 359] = 0.95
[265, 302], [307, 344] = 1.10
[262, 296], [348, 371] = 1.07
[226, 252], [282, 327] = 0.87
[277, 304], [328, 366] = 1.18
